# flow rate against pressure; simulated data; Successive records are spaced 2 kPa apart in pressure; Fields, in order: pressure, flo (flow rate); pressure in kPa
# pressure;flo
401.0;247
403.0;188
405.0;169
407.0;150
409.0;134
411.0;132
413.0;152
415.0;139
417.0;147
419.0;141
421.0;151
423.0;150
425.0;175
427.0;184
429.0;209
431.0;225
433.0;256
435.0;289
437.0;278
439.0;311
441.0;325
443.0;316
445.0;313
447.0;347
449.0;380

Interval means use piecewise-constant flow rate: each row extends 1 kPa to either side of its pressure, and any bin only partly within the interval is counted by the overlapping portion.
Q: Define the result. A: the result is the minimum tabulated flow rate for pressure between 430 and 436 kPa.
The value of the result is 225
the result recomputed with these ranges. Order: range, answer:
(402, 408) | 150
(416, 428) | 141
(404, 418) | 132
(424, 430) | 175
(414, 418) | 139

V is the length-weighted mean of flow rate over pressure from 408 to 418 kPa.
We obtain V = 141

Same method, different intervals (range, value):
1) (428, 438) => 251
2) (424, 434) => 210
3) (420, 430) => 174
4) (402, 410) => 160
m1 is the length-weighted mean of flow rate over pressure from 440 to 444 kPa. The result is 320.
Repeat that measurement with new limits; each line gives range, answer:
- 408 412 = 133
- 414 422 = 144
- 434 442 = 301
